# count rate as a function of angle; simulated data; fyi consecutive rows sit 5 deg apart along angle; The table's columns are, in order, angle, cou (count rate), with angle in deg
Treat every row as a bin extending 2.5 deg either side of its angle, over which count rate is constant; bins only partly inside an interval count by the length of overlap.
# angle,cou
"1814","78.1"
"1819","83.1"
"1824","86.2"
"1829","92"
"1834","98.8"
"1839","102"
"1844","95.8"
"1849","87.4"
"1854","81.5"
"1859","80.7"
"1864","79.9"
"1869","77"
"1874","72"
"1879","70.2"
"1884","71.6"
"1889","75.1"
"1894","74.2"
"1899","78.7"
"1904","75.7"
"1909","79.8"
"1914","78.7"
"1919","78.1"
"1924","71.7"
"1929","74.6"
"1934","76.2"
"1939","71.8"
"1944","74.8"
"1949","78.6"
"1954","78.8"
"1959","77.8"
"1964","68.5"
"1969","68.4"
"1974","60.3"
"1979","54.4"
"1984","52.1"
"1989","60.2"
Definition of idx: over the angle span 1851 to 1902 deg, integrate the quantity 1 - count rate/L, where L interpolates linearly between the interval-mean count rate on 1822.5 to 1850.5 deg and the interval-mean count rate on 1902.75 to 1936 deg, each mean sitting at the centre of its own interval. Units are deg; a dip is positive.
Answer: 5.6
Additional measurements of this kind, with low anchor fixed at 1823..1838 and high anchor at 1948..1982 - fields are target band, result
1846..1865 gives 1.4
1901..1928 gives 0.5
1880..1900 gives 2.1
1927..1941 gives 0.1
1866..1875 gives 1.2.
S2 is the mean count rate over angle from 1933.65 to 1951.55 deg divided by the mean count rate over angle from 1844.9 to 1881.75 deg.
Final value 1.0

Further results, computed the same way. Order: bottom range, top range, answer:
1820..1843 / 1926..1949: 0.79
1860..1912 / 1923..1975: 0.97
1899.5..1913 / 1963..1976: 0.84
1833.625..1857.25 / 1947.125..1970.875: 0.81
